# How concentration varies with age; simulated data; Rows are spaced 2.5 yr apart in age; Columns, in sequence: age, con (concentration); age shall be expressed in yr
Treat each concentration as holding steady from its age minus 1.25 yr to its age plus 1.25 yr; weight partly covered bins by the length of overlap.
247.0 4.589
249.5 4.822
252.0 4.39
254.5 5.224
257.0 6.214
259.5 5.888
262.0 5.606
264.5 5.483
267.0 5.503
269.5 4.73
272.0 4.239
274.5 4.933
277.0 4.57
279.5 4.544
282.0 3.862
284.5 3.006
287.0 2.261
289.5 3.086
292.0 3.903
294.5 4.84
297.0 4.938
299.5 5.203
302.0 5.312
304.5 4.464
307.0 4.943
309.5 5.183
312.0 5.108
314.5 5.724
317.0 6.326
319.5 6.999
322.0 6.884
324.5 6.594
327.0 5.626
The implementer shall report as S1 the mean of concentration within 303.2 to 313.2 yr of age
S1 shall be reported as 4.93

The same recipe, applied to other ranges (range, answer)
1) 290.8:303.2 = 4.84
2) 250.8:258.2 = 5.28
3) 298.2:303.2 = 5.25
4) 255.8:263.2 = 5.9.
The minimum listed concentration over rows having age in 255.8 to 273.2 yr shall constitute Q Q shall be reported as 4.239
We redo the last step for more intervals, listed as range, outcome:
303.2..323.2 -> 4.464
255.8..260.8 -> 5.888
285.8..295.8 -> 2.261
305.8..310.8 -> 4.943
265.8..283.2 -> 3.862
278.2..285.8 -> 3.006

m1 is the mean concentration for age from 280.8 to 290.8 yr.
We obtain 3.05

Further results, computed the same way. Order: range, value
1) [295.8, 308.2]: 4.97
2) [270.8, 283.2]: 4.43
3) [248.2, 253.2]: 4.61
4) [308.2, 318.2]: 5.58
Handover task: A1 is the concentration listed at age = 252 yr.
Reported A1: 4.39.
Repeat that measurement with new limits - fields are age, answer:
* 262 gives 5.606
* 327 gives 5.626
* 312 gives 5.108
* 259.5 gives 5.888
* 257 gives 6.214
